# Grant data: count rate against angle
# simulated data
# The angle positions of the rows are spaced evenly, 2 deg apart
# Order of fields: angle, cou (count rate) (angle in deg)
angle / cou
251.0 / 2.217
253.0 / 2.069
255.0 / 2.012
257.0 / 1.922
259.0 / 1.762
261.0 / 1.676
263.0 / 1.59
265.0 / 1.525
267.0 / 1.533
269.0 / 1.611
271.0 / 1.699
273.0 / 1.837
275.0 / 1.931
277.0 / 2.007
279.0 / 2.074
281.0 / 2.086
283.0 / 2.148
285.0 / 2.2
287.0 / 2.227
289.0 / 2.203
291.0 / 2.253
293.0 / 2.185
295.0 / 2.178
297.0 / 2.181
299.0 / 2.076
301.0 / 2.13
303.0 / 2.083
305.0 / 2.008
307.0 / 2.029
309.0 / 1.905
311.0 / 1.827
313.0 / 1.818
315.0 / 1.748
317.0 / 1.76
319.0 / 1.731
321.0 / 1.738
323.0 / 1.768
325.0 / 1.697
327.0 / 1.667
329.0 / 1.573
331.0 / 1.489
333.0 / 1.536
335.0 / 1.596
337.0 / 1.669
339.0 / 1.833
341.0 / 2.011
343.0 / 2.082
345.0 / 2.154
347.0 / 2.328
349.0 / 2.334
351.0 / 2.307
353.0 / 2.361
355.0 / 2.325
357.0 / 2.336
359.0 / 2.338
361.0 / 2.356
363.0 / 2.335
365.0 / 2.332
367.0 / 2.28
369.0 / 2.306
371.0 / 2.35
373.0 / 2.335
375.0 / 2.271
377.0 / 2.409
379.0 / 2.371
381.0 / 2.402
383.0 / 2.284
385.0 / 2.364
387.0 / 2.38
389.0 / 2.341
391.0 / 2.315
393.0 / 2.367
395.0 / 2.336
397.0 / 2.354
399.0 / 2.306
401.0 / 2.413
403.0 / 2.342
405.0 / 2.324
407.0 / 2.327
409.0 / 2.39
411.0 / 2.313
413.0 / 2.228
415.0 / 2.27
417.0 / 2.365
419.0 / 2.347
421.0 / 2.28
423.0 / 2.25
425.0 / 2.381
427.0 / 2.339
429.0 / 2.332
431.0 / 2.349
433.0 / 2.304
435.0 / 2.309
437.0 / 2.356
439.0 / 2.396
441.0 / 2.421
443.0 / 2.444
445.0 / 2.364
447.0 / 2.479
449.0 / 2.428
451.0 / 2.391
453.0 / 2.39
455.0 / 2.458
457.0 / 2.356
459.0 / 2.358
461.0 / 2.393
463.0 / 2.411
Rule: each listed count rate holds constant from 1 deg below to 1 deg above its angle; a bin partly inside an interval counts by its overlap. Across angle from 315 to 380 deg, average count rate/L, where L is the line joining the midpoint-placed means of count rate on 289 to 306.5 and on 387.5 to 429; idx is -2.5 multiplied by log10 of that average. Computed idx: 0.09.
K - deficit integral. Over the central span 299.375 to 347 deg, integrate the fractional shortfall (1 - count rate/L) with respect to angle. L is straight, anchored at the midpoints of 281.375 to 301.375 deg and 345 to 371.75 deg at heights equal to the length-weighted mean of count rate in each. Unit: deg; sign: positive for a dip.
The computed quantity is 8.7 deg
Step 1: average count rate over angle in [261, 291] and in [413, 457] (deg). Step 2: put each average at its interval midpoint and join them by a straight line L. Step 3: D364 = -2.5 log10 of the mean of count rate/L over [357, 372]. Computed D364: -0.08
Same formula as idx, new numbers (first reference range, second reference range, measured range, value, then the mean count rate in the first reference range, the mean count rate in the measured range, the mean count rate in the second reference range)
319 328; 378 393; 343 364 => -0.14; 1.72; 2.31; 2.35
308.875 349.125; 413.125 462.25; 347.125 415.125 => -0.13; 1.81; 2.34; 2.36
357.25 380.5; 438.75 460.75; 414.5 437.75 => 0.03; 2.34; 2.32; 2.41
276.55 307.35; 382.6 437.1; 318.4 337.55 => 0.31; 2.13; 1.64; 2.33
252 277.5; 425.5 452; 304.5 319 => 0.05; 1.78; 1.86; 2.38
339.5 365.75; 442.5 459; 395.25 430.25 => 0.01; 2.27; 2.33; 2.41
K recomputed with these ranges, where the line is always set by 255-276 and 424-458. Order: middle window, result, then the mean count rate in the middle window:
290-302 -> -2.2 deg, 2.17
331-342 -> 1.6 deg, 1.71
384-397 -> -0.9 deg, 2.35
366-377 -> -1.0 deg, 2.32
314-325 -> 1.0 deg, 1.74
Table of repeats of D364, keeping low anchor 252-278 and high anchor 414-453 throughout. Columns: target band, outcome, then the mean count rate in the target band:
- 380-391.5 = -0.073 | 2.35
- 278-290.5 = -0.169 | 2.16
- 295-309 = -0.093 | 2.08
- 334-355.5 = -0.014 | 2.09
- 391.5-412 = -0.046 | 2.35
